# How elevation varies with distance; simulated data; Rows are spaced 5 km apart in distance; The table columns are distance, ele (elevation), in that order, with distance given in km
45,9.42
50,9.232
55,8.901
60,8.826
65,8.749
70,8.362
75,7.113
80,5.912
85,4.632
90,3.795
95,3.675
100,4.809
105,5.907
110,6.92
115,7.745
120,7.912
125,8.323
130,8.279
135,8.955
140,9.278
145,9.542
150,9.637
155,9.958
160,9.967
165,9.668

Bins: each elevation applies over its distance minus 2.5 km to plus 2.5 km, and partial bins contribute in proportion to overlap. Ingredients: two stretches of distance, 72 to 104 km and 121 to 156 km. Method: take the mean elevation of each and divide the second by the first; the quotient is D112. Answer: 1.78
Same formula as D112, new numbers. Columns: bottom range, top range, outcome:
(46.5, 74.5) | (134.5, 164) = 1.10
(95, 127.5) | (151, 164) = 1.48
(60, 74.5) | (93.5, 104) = 0.54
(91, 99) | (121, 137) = 2.16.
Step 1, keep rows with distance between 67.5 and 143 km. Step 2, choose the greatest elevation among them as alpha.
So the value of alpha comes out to 9.278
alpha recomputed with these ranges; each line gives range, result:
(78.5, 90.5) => 5.912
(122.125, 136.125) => 8.955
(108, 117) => 7.745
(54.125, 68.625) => 8.901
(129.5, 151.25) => 9.637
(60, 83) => 8.826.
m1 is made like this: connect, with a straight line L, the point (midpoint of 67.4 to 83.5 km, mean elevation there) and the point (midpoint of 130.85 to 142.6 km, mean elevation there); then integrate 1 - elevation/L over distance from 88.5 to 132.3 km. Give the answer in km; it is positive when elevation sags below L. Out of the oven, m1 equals 9.6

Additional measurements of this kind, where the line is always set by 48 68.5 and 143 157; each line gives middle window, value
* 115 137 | 2.8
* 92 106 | 7.0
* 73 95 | 9.6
